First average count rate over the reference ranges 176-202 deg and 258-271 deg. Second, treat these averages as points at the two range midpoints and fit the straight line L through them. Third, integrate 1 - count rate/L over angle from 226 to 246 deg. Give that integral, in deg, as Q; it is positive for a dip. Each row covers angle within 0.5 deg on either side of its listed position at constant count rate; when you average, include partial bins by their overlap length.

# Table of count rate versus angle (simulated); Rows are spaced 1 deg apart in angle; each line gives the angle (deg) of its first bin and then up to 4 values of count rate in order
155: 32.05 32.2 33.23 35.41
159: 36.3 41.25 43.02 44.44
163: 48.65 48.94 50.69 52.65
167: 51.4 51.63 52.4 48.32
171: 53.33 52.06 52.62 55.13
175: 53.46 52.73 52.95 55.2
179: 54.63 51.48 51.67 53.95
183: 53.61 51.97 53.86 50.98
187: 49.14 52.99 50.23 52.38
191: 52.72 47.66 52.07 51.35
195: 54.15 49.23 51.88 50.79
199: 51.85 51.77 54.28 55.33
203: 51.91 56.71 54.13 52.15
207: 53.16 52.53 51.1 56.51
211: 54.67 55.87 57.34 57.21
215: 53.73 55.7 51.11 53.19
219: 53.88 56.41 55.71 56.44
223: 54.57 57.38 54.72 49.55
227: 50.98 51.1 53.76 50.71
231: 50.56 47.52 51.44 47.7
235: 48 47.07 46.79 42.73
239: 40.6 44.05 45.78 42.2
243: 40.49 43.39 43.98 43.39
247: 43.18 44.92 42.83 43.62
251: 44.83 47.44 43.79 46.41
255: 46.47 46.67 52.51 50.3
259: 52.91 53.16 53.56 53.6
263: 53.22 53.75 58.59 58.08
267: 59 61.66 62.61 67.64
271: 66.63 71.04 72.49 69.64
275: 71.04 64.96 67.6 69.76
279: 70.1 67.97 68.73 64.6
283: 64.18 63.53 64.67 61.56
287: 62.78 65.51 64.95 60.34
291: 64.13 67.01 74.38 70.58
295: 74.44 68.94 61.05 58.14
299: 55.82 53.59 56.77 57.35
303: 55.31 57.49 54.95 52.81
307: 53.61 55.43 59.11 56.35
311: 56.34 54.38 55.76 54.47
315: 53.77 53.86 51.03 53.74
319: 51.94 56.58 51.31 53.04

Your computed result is 3.1 deg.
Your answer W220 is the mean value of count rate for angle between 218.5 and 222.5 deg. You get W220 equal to 55.6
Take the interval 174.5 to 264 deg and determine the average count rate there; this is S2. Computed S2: 50.8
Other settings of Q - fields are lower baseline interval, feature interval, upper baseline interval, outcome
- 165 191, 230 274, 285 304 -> 6.2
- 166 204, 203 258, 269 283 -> 9.3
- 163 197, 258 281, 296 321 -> -3.4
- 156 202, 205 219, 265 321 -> -0.2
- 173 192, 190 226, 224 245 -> -2.5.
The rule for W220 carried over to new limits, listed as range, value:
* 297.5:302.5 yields 56.3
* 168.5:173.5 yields 51.7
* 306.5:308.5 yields 54.5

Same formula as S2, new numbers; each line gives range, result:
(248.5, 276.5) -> 56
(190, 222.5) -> 53.5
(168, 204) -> 52.3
